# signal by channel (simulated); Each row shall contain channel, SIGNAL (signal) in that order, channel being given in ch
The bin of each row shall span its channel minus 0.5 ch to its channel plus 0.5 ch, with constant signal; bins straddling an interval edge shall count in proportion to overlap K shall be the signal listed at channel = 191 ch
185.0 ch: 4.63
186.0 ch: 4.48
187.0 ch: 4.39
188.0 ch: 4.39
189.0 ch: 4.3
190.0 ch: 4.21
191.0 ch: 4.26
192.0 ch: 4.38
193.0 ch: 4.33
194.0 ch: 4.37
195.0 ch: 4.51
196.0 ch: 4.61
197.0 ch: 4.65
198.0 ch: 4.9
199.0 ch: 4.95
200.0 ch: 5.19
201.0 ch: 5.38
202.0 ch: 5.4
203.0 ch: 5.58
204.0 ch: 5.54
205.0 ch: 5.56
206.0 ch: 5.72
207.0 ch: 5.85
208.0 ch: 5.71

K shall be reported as 4.26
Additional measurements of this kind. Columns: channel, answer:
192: 4.38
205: 5.56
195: 4.51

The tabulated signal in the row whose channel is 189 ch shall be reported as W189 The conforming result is 4.3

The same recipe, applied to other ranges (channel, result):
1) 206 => 5.72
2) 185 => 4.63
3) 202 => 5.4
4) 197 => 4.65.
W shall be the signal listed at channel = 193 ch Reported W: 4.33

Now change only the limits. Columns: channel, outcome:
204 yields 5.54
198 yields 4.9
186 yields 4.48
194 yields 4.37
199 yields 4.95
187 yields 4.39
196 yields 4.61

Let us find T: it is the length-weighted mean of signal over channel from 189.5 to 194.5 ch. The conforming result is 4.31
